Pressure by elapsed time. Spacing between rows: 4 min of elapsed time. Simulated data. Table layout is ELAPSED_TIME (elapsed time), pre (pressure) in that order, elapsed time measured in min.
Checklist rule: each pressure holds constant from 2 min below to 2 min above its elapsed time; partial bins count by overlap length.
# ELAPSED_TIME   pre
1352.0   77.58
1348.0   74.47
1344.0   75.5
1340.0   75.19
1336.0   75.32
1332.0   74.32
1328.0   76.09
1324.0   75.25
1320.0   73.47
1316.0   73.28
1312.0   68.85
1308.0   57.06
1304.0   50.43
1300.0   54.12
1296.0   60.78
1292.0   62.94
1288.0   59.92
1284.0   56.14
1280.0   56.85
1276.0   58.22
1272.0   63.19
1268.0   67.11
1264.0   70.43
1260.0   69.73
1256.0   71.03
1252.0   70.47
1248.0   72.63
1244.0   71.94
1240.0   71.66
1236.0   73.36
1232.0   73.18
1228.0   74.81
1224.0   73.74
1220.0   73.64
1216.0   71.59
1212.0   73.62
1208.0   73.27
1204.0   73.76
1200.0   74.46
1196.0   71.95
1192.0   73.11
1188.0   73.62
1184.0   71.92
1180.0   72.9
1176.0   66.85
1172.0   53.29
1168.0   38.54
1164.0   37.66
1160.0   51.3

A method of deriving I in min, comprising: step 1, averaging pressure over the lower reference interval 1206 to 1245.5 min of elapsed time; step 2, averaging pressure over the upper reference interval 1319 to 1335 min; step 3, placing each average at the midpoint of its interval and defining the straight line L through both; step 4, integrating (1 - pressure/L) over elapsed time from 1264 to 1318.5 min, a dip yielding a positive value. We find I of 9.6 min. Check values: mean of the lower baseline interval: 73.1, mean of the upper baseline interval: 74.9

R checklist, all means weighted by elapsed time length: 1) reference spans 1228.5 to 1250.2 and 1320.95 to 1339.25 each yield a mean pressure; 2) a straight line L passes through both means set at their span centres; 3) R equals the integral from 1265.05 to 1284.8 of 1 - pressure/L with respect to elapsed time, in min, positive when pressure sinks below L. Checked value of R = 3.4 min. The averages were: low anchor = 72.7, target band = 61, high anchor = 75.1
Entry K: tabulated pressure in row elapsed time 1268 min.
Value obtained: 67.11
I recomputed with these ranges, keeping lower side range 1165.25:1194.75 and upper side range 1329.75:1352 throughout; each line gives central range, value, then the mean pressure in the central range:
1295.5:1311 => 3.5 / 56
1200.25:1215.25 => -1.8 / 73.5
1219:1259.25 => -2.7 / 72.5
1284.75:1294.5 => 1.5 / 60.7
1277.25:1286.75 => 1.9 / 56.9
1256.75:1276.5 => 0.9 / 66.6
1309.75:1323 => 0.3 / 71.8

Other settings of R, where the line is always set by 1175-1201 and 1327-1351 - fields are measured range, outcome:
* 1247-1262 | 0.55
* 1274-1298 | 4.86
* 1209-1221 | -0.03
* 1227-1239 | -0.07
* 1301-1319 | 2.92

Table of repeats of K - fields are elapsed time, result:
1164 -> 37.66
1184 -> 71.92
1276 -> 58.22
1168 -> 38.54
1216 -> 71.59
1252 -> 70.47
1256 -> 71.03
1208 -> 73.27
